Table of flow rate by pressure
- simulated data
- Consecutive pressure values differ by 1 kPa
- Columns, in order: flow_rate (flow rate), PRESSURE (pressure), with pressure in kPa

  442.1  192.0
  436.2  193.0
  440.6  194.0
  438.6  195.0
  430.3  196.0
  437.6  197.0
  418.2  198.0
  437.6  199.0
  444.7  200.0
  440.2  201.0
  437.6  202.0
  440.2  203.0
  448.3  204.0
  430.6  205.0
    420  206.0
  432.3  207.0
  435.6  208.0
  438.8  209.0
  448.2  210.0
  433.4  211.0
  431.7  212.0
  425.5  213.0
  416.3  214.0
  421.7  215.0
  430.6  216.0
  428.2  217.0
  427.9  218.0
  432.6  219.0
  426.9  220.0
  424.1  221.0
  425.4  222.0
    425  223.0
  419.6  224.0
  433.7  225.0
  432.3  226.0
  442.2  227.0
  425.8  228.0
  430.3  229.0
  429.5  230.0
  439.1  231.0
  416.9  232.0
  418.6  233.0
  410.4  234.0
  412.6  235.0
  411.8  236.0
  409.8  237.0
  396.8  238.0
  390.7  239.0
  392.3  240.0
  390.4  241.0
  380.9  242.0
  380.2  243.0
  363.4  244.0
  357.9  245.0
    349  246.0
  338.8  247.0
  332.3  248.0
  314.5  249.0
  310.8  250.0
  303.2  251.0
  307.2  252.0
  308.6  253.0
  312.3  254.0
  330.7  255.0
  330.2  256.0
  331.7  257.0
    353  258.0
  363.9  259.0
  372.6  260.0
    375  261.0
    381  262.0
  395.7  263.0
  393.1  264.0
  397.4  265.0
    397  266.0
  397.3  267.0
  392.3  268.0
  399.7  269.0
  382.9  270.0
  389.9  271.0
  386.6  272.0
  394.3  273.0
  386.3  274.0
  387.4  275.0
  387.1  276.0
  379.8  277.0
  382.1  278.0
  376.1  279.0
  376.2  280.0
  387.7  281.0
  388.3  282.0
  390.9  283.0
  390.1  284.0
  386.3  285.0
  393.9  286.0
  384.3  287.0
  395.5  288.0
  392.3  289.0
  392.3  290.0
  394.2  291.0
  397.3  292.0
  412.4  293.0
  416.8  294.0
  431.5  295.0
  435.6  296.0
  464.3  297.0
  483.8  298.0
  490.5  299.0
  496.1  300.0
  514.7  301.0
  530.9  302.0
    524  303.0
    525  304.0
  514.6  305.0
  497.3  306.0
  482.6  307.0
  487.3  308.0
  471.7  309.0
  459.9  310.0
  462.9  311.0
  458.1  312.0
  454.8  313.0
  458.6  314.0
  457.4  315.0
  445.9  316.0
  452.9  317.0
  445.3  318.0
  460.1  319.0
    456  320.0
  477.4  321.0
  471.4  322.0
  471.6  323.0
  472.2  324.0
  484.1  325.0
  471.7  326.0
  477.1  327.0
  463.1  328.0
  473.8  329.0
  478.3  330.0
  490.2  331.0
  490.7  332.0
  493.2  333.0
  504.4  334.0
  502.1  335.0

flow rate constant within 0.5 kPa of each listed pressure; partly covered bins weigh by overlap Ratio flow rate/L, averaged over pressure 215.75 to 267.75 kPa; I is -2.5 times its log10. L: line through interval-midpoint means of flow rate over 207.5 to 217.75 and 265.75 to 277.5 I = 0.07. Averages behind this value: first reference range 431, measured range 386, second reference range 390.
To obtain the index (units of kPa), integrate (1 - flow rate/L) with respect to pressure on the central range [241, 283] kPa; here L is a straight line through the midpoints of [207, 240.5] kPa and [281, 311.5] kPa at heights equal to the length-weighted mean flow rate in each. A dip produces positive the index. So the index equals 6.7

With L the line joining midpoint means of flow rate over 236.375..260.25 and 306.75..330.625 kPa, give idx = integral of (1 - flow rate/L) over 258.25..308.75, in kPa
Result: -1.0 kPa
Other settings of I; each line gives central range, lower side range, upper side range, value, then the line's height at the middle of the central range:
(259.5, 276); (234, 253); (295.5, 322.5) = 0.04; 405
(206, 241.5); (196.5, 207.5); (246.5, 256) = -0.11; 384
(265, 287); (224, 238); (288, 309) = 0.16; 449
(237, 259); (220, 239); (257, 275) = 0.16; 403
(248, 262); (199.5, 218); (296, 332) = 0.33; 453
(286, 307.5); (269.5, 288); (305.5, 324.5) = -0.07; 426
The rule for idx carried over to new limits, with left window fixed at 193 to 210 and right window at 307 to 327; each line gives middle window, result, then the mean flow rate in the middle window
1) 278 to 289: 1.68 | 387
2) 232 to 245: 1.45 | 396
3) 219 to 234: 0.51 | 427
